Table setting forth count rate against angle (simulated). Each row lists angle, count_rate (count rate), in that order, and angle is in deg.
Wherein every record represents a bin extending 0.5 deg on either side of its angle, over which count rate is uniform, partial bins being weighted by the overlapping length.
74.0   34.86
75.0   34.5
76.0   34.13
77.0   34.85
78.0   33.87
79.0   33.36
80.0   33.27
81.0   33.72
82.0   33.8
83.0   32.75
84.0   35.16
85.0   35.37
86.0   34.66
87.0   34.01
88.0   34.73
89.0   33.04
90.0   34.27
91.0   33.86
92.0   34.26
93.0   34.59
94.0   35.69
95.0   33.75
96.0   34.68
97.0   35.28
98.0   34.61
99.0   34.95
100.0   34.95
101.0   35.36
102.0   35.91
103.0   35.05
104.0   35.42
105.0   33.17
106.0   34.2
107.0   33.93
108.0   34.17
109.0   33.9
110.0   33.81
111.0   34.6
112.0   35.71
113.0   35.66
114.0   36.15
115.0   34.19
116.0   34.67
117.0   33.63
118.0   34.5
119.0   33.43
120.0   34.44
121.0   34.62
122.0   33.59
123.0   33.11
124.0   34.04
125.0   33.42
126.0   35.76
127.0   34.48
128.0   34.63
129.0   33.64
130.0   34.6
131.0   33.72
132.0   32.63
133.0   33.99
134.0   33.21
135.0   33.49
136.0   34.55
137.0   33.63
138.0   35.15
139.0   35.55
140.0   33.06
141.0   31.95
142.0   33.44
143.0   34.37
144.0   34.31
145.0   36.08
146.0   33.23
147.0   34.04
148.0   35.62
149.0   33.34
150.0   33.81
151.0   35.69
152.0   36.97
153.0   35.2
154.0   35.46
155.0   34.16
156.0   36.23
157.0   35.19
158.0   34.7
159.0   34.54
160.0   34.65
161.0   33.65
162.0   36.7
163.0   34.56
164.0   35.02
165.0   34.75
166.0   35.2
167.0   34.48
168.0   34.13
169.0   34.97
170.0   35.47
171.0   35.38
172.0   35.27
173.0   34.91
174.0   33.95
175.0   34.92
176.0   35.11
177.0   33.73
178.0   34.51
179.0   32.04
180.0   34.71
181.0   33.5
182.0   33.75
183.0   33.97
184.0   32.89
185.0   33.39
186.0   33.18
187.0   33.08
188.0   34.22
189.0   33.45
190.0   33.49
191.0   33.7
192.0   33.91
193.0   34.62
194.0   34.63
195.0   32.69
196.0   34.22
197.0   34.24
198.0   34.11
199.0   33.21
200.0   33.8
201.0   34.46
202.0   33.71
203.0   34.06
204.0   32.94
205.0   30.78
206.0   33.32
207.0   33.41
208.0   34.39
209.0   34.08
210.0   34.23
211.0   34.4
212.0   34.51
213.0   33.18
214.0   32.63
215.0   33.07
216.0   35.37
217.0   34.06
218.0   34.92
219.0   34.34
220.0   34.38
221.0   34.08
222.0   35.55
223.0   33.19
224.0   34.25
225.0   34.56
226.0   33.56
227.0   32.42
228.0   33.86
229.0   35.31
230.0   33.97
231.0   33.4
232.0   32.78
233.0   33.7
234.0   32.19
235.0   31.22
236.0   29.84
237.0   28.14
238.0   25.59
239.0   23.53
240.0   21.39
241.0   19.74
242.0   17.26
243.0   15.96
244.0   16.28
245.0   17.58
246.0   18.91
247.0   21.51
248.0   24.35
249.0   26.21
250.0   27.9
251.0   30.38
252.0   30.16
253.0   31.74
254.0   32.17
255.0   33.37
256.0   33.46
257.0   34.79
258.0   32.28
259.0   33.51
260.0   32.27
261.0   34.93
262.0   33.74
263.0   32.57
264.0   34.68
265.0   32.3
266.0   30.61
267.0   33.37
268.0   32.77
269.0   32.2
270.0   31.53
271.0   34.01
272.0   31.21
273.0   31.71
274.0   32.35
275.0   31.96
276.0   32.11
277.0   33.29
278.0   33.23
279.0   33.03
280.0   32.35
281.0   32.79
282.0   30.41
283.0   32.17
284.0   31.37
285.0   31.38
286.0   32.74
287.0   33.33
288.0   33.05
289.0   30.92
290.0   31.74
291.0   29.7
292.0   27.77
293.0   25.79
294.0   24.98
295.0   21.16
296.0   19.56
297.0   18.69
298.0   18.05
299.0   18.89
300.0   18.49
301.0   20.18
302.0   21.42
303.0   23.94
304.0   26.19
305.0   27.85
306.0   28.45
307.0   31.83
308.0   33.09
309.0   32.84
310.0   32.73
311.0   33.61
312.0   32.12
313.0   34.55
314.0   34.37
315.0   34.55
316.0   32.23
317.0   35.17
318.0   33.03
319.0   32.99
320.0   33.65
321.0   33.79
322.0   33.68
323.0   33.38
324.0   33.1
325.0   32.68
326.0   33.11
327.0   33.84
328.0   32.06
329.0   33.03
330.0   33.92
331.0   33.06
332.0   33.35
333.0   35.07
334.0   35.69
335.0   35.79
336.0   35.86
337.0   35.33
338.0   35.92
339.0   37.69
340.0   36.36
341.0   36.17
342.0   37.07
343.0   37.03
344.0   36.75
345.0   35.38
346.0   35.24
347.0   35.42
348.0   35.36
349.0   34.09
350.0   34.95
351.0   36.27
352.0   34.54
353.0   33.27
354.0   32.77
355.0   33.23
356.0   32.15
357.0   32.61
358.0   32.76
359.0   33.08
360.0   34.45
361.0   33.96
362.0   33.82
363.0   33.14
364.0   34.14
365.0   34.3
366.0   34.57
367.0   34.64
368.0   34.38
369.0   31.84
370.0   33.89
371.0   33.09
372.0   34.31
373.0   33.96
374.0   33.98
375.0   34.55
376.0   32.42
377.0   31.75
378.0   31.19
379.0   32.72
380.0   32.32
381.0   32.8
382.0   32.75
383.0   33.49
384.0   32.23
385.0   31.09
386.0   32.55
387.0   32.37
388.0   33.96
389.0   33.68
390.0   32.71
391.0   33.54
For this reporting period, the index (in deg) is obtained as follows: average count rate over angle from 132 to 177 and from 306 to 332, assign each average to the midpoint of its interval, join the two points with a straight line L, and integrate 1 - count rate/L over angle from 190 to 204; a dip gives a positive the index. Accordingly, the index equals 0.1 deg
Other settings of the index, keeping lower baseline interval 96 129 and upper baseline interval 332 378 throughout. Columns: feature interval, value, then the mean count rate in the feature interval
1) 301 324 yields 2.1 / 31.4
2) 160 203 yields 0.4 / 34.2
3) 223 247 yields 4.8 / 27.6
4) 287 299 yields 3.1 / 25.6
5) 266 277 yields 0.7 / 32.3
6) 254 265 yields 0.3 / 33.4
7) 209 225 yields 0.2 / 34.2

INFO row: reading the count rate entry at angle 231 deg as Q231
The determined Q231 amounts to 33.4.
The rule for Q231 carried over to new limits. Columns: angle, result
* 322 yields 33.68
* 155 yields 34.16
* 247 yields 21.51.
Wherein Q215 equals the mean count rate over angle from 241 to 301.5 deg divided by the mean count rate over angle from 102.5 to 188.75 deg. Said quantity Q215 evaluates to 0.84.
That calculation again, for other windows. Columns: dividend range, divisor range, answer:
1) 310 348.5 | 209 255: 1.16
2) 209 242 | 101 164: 0.93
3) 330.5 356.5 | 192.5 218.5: 1.04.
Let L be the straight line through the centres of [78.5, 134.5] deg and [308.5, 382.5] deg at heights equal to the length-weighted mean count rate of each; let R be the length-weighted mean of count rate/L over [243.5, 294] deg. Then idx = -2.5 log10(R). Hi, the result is 0.12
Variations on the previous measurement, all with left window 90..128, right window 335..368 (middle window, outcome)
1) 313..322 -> 0.031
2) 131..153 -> 0.011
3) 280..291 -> 0.091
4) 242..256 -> 0.349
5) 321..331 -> 0.049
